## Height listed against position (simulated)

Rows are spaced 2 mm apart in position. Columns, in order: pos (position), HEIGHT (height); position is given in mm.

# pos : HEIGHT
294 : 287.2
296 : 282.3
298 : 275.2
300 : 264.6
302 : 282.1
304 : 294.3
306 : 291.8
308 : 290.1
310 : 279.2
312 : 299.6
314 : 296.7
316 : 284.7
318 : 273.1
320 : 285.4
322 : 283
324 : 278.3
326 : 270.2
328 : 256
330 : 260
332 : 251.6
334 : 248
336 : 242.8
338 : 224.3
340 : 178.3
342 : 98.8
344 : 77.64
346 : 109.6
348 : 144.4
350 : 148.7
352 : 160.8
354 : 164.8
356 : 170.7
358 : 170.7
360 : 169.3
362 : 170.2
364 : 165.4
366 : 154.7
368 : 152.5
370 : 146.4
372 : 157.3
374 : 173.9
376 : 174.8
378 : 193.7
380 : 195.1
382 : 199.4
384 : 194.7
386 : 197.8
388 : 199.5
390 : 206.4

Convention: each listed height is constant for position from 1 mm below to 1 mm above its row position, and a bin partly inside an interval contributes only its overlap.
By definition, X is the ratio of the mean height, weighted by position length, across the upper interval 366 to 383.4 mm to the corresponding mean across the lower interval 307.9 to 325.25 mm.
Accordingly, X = 0.61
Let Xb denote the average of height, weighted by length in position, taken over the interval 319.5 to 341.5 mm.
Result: 248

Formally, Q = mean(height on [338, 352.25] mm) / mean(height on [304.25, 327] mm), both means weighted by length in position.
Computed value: 0.48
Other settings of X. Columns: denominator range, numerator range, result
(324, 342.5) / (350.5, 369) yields 0.71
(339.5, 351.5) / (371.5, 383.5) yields 1.47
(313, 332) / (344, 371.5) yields 0.56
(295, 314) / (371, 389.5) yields 0.66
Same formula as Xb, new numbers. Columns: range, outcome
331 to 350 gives 174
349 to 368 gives 163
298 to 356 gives 233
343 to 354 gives 132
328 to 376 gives 173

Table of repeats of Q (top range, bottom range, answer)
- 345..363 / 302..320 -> 0.54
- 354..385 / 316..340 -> 0.67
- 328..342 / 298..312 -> 0.80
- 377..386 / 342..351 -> 1.66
